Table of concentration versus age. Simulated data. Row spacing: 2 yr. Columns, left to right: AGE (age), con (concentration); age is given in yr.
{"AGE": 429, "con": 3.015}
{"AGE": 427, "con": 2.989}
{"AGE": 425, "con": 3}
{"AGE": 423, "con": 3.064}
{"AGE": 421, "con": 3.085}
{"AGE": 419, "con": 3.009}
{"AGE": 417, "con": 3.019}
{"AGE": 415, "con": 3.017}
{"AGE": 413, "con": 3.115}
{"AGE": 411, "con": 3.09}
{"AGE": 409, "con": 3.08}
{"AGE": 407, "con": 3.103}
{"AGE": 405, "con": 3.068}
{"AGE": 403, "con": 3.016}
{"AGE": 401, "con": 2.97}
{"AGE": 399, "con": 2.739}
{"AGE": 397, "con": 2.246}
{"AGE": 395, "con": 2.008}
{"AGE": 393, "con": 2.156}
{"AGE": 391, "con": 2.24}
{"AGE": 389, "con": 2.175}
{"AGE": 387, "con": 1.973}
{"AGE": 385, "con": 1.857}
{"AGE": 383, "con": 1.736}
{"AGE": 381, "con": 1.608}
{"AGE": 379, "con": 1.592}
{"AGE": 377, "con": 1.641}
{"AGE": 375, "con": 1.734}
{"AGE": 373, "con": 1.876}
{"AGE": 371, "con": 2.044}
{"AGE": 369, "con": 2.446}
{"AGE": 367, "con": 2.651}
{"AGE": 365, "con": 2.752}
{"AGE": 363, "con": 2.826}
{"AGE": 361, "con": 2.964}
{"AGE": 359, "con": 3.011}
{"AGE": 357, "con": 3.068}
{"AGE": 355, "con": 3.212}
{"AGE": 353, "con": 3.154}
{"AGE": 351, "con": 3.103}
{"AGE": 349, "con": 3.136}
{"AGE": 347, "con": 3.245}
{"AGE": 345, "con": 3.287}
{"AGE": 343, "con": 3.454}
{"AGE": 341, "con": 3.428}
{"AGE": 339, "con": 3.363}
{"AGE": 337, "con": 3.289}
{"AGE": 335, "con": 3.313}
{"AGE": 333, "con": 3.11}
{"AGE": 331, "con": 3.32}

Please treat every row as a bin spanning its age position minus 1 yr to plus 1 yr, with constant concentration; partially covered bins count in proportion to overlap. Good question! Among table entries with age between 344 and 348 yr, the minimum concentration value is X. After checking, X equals 3.245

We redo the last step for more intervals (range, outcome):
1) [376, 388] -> 1.592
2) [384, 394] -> 1.857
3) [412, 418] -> 3.017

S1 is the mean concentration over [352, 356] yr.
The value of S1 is 3.18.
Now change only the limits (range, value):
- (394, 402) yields 2.49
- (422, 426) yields 3.03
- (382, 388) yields 1.86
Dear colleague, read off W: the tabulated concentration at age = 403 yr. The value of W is 3.016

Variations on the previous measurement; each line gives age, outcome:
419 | 3.009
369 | 2.446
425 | 3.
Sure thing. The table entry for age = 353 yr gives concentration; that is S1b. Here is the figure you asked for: 3.154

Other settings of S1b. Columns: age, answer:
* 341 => 3.428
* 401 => 2.97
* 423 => 3.064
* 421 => 3.085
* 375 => 1.734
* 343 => 3.454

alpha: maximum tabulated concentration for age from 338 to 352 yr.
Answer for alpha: 3.454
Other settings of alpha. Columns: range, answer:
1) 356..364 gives 3.068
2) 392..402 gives 2.97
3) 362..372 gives 2.826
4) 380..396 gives 2.24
